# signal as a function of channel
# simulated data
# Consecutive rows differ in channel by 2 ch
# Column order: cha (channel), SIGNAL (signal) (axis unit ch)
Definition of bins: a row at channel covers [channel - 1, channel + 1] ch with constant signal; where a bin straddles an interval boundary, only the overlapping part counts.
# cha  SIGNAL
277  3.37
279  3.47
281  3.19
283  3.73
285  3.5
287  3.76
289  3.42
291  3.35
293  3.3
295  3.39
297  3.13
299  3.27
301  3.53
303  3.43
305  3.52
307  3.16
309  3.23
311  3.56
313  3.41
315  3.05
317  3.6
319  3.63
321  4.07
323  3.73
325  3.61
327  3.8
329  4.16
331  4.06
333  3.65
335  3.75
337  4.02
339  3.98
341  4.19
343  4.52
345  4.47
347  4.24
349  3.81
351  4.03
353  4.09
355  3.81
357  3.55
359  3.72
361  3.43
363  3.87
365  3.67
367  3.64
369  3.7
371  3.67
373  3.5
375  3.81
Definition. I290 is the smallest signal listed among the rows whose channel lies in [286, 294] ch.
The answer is 3.3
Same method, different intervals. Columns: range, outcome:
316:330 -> 3.6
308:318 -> 3.05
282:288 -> 3.5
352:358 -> 3.55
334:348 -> 3.75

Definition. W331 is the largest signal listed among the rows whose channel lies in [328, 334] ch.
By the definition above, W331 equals 4.16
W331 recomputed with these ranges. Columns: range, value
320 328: 4.07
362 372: 3.87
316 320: 3.63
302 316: 3.56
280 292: 3.76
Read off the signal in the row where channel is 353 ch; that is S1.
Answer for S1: 4.09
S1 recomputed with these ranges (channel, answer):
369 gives 3.7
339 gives 3.98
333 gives 3.65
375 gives 3.81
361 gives 3.43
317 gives 3.6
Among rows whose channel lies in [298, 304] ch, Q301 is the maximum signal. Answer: 3.53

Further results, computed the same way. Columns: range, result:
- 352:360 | 4.09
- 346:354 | 4.24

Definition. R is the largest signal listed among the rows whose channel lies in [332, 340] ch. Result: 4.02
